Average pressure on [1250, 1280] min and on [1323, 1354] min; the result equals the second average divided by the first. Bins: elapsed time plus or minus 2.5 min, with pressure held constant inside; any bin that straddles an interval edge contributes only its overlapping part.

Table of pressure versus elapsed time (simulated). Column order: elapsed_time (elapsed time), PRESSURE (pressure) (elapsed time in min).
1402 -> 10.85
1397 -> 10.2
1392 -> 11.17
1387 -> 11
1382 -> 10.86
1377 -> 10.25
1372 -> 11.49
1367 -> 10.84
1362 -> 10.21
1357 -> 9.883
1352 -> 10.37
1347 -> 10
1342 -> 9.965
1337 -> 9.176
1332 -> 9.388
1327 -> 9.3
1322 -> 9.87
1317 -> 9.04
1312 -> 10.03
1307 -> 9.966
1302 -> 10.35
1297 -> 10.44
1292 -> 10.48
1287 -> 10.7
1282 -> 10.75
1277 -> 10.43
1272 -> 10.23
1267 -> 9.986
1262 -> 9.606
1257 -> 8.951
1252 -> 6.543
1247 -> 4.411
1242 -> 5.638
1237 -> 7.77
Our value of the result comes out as 1.0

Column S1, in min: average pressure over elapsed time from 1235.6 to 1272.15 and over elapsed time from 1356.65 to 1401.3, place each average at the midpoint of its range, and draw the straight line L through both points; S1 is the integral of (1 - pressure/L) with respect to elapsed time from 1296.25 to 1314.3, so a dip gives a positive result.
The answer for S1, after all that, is -2.46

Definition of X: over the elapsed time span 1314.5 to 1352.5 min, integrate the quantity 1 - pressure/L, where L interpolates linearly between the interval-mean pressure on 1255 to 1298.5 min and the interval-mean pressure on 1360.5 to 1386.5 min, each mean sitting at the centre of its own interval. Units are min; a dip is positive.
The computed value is 3.4 min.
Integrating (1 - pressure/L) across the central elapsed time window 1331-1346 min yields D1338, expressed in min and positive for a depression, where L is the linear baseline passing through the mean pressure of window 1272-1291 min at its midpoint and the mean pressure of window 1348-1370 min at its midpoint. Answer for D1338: 1.2 min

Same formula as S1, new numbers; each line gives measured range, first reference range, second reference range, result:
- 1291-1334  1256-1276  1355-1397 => 1.3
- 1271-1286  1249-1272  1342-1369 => -2.3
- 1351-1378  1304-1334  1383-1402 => -0.5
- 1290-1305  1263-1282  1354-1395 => -0.1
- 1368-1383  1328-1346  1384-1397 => -0.5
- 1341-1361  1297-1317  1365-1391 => 0.9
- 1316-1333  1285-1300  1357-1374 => 1.9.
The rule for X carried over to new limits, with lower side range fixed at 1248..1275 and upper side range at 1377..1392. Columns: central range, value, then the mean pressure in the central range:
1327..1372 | 1.1 min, 10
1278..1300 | -3.1 min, 10.6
